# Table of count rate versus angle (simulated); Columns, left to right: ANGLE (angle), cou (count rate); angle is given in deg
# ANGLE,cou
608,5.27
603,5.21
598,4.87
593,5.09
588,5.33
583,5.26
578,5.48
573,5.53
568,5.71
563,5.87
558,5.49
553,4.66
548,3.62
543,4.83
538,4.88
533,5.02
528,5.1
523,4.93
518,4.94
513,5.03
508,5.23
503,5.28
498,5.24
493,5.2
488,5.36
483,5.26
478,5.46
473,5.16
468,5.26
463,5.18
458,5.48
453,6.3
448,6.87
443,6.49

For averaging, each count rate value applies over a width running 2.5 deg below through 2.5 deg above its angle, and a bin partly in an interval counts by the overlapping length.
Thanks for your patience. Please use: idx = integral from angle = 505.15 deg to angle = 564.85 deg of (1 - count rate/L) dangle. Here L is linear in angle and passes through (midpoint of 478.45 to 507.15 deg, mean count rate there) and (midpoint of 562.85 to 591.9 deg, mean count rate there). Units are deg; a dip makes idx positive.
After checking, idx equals 4.7 deg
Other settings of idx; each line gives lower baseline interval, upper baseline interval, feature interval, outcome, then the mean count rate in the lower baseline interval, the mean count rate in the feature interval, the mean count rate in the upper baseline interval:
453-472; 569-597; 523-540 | 1.2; 5.43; 4.99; 5.33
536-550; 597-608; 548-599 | -5.0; 4.46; 5.26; 5.12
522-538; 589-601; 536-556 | 2.0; 5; 4.51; 5.03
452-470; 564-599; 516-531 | 1.2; 5.5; 4.99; 5.37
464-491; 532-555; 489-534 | -1.8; 5.29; 5.12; 4.57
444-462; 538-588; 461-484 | 2.7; 6.15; 5.27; 5.16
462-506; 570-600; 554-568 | -0.8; 5.27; 5.58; 5.27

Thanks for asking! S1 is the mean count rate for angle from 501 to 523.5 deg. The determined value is 5.09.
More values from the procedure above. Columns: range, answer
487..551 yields 4.96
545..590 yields 5.21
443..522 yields 5.44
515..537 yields 4.99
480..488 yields 5.3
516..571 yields 5.01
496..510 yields 5.25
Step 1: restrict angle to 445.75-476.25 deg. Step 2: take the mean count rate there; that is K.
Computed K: 5.69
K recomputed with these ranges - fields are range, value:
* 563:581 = 5.61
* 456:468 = 5.31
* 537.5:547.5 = 4.6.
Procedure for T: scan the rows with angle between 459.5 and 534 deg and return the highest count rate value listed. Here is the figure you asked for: 5.46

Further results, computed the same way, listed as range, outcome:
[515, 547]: 5.1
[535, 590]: 5.87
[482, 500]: 5.36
